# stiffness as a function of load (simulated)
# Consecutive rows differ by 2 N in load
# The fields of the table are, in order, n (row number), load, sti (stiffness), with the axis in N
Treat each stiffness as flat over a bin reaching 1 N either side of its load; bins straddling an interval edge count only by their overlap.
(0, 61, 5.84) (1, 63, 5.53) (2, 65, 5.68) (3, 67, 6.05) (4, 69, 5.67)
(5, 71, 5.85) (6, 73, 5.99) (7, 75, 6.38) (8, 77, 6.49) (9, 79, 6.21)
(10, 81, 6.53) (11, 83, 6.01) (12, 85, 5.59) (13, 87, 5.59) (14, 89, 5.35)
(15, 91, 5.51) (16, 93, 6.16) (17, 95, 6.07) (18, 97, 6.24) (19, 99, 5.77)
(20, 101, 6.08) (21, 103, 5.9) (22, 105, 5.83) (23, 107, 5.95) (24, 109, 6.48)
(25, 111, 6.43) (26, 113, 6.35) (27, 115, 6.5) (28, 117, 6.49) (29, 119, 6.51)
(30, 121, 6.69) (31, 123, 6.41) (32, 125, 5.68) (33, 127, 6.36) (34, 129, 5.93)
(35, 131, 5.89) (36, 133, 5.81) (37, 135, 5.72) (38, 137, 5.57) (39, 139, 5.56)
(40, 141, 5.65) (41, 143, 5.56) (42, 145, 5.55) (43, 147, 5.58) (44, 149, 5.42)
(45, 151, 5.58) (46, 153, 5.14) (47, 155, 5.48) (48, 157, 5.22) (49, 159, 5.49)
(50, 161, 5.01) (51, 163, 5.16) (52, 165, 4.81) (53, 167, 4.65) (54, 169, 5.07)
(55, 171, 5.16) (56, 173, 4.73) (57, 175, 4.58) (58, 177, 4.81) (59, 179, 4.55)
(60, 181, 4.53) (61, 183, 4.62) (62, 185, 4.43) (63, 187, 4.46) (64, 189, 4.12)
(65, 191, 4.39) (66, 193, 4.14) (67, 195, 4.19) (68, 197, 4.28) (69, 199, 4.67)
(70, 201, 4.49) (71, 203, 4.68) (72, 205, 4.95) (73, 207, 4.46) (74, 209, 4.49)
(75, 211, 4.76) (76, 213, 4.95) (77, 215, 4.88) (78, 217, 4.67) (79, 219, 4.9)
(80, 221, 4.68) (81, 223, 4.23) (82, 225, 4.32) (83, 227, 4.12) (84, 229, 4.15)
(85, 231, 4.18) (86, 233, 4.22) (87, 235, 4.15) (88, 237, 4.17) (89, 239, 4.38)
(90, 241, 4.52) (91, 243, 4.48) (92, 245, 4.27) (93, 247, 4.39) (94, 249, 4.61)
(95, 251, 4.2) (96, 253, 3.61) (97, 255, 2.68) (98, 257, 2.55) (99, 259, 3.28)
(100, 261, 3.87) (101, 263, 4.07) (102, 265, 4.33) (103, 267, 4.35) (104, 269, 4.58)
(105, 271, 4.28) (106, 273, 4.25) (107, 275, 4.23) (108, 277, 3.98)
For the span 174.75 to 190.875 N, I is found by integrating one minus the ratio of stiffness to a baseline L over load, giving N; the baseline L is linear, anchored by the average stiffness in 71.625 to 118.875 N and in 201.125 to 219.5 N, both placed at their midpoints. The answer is 1.8 N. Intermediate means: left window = 6.09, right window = 4.73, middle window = 4.5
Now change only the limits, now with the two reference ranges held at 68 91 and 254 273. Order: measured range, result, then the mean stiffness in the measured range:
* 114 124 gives -1.9 N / 6.52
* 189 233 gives -0.8 N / 4.49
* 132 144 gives -0.9 N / 5.64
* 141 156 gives -1.0 N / 5.48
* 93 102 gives -0.5 N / 6.05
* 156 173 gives -0.3 N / 5.05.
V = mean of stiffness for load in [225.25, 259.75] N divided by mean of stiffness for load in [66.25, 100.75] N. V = 0.67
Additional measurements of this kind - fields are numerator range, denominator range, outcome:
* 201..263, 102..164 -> 0.73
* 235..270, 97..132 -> 0.65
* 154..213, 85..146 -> 0.79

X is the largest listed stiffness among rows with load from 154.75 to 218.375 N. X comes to 5.49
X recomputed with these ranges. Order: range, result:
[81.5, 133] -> 6.69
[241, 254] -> 4.61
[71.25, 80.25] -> 6.49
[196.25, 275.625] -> 4.95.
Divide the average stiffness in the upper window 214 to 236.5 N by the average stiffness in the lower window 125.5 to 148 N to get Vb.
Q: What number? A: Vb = 0.77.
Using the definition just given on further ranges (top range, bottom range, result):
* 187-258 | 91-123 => 0.69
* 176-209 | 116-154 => 0.77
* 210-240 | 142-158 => 0.82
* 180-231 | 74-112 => 0.75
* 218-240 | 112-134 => 0.69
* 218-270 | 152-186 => 0.84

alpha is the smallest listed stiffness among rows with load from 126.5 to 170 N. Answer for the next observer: 4.65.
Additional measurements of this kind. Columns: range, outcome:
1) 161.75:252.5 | 4.12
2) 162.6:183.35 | 4.53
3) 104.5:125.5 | 5.68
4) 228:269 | 2.55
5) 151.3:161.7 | 5.01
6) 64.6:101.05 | 5.35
